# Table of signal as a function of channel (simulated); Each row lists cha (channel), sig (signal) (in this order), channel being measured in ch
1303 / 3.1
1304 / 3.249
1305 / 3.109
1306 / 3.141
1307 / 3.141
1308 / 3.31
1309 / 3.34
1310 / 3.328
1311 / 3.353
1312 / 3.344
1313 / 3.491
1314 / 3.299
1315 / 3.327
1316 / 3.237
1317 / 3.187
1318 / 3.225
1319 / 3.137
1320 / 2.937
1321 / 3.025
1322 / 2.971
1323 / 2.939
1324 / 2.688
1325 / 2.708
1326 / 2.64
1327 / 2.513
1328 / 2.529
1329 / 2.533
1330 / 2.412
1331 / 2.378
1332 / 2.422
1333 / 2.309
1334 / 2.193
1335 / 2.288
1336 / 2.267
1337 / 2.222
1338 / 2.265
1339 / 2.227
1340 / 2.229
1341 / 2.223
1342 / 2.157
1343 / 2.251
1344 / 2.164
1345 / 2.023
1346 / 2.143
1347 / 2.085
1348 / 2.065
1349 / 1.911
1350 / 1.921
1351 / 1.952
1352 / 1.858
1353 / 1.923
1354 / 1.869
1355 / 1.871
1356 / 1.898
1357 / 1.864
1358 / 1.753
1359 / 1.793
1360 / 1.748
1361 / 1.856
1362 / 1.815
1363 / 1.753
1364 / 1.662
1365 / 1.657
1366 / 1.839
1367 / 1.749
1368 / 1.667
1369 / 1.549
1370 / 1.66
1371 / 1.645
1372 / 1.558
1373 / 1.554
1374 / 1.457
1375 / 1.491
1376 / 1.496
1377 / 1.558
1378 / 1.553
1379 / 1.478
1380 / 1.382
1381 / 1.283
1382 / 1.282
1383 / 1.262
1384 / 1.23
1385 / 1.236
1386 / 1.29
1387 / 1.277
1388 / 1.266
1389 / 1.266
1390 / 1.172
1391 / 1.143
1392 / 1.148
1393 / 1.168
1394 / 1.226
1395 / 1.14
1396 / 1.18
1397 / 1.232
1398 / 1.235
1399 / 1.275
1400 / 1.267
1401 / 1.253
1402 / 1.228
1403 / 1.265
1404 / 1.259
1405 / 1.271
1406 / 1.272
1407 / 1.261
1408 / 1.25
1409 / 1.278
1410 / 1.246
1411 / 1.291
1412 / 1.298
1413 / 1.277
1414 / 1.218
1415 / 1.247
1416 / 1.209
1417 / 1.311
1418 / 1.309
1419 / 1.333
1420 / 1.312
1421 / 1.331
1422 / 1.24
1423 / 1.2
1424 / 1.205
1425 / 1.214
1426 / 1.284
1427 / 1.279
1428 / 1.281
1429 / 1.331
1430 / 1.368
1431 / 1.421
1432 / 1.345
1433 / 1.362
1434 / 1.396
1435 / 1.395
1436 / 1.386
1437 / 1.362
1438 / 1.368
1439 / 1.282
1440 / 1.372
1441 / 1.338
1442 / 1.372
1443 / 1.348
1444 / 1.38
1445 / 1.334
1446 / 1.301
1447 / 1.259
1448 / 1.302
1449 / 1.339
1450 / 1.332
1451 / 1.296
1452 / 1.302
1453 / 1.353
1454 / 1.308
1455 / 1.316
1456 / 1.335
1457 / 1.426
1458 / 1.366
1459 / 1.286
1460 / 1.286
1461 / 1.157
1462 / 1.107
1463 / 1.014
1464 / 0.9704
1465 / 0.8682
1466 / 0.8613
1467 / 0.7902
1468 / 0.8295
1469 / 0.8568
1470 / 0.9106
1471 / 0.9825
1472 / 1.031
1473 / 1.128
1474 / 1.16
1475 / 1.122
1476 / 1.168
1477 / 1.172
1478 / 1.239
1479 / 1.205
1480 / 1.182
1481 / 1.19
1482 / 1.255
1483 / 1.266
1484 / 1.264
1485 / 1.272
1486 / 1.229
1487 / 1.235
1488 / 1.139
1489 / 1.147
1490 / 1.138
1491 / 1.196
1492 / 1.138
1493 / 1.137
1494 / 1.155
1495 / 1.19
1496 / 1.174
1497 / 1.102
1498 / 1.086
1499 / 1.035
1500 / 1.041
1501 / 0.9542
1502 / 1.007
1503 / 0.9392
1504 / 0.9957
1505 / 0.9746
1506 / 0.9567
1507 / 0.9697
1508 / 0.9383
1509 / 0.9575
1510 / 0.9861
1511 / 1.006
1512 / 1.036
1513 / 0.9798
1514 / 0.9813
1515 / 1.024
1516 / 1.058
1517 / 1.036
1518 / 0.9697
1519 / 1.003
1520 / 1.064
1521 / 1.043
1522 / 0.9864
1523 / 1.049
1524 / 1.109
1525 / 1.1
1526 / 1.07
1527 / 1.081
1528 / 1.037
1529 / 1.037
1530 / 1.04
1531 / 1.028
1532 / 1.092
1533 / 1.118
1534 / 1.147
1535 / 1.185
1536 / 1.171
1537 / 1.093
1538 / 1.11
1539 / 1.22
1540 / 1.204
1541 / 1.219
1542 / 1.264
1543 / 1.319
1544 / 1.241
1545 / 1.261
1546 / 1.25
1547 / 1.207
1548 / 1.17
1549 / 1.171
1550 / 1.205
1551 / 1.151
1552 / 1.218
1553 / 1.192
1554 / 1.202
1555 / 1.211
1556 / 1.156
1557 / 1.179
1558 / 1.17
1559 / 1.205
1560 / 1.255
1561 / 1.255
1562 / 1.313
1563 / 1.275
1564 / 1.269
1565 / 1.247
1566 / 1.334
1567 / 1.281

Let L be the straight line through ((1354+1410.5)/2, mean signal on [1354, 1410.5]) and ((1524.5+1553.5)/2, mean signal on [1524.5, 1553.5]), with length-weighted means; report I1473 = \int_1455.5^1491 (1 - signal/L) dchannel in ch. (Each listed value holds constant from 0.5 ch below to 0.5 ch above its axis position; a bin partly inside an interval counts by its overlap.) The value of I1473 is 4.0 ch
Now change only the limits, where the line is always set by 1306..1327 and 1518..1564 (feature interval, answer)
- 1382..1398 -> 8.12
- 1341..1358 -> 5.01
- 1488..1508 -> 6.07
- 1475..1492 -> 4.68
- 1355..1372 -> 6.06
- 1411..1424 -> 5.60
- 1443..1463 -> 6.51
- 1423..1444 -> 7.62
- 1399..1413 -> 6.41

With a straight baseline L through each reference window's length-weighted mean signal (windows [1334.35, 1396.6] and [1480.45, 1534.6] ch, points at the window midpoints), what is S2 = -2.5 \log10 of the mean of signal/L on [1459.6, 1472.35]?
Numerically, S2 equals 0.281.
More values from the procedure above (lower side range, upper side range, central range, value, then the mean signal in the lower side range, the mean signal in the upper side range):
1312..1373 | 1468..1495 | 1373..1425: 0.37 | 2.26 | 1.15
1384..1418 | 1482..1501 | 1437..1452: -0.11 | 1.24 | 1.16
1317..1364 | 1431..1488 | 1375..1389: 0.37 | 2.26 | 1.22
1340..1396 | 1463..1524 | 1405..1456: 0.03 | 1.64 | 1.06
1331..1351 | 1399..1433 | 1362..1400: 0.21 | 2.18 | 1.28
